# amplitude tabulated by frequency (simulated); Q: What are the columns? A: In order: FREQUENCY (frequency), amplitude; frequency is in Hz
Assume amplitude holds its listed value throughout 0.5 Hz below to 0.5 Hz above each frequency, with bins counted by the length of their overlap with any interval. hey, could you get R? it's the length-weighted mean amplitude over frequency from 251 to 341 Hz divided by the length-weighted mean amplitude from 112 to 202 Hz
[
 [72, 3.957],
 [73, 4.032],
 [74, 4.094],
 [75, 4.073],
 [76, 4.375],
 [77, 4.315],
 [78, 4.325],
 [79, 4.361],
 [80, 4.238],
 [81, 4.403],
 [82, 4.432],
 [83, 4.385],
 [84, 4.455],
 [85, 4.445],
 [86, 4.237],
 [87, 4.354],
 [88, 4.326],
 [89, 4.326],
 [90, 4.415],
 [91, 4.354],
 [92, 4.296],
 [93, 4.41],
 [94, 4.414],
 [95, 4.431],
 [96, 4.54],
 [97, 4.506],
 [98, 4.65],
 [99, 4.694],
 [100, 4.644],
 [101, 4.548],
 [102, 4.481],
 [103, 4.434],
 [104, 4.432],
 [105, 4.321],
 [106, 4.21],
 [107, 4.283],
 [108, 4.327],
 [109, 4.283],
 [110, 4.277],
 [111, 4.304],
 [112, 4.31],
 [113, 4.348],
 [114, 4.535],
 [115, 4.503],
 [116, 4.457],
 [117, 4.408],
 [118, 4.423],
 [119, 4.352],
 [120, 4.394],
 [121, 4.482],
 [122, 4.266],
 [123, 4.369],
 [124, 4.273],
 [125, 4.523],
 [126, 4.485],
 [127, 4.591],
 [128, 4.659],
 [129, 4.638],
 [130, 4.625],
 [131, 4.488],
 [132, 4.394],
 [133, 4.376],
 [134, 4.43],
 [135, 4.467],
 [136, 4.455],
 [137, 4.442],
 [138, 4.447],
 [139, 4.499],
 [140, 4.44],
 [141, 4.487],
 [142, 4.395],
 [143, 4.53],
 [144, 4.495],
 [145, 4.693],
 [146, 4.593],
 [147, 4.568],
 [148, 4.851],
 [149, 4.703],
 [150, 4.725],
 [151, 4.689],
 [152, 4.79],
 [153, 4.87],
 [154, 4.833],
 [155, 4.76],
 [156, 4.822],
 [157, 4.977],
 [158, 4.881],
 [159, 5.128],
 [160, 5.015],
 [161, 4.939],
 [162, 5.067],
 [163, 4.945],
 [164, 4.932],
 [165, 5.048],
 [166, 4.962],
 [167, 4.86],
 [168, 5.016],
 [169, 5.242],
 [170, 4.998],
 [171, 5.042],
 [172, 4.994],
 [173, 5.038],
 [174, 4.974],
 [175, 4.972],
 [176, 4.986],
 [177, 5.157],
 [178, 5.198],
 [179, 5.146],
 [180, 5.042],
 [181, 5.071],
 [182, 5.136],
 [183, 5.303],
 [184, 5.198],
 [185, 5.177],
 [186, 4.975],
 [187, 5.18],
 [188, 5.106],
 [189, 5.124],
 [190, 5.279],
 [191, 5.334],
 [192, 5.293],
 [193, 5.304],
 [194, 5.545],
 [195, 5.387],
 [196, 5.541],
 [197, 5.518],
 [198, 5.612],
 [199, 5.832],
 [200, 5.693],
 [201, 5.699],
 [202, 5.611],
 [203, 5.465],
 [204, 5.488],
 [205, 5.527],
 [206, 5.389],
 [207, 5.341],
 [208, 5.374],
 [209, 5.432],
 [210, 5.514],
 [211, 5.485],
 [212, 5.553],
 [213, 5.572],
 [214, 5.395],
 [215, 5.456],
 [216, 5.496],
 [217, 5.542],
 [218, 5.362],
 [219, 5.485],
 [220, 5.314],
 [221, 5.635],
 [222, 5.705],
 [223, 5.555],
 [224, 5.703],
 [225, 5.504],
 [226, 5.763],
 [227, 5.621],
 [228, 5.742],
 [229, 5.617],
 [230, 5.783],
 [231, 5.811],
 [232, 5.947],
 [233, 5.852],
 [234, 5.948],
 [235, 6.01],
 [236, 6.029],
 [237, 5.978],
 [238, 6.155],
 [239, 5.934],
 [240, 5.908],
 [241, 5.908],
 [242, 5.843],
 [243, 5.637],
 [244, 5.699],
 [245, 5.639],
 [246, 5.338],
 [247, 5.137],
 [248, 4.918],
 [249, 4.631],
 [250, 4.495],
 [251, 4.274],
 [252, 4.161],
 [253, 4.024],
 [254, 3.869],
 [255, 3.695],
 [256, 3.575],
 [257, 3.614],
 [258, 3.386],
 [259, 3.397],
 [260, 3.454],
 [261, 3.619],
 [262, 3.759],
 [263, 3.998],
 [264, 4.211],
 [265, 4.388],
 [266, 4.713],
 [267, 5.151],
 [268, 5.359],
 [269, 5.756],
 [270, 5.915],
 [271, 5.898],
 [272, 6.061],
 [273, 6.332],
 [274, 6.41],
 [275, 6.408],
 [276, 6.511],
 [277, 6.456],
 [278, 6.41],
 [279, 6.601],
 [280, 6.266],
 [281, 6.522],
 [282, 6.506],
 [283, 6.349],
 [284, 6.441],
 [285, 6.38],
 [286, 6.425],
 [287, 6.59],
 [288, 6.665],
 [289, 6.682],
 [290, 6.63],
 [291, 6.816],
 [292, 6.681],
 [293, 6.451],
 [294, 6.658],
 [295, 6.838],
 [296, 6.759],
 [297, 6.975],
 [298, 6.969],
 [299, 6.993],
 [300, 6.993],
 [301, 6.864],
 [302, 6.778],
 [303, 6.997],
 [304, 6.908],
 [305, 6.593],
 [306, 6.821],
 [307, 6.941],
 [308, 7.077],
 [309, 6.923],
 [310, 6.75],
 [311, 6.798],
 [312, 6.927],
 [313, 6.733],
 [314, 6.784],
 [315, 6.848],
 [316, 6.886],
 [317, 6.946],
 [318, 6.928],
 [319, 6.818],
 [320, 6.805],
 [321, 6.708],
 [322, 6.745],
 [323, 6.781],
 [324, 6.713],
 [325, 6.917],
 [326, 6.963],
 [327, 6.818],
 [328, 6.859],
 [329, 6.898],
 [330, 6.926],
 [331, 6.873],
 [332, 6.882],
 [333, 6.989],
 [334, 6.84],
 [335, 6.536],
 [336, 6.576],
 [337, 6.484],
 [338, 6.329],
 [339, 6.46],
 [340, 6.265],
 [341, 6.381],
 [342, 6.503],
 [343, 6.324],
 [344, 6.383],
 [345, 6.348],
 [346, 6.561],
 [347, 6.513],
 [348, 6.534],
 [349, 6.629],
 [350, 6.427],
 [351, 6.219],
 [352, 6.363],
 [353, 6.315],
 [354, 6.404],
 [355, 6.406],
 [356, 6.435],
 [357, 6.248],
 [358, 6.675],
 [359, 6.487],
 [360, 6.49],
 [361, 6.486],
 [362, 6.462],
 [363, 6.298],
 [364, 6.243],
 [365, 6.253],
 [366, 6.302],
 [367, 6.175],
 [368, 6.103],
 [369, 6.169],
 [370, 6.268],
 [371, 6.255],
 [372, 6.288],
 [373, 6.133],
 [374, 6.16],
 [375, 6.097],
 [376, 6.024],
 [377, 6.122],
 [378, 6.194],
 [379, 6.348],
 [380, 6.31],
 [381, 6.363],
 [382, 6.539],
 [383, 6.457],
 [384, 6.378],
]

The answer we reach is 1.27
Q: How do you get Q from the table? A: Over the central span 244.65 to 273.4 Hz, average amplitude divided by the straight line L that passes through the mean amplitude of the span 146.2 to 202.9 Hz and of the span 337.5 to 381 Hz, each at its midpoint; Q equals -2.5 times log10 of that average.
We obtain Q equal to 0.24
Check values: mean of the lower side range 5.11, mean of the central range 4.57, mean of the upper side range 6.33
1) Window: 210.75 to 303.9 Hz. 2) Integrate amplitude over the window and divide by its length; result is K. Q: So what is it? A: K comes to 5.66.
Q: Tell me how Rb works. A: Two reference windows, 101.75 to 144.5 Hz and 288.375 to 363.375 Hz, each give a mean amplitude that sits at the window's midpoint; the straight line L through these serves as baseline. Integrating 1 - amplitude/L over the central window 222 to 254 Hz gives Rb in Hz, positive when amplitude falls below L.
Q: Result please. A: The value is 1.2 Hz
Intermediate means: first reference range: 4.43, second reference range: 6.68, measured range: 5.48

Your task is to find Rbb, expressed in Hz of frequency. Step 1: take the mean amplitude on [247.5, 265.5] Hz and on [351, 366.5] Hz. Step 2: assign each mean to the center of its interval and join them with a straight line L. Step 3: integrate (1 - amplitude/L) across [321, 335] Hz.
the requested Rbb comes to -2.9 Hz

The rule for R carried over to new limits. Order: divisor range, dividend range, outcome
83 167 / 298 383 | 1.45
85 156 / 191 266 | 1.16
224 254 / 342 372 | 1.17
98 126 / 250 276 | 1.05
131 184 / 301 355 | 1.39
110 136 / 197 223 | 1.24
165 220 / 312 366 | 1.24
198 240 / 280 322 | 1.20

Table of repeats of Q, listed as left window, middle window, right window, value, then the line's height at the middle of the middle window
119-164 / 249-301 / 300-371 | 0.08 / 6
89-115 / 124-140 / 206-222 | 0.05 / 4.7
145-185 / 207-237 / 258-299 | -0.04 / 5.43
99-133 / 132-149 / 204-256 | 0.03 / 4.64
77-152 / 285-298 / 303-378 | -0.10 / 6.1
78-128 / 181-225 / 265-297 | 0.01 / 5.47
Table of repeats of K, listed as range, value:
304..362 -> 6.65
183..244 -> 5.57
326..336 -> 6.84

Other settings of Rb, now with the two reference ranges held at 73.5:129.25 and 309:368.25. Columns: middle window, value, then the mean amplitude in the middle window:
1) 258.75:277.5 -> 2.46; 5.17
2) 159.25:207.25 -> -0.59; 5.22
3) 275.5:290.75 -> -1.05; 6.5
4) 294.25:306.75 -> -1.26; 6.87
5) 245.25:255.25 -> 2.20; 4.5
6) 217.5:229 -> -0.12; 5.58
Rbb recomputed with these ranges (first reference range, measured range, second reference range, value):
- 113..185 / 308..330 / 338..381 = -3.0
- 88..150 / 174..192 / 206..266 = -1.2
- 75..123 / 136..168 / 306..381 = 0.7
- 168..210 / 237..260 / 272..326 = 4.8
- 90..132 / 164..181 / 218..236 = 0.2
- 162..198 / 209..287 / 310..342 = 6.3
